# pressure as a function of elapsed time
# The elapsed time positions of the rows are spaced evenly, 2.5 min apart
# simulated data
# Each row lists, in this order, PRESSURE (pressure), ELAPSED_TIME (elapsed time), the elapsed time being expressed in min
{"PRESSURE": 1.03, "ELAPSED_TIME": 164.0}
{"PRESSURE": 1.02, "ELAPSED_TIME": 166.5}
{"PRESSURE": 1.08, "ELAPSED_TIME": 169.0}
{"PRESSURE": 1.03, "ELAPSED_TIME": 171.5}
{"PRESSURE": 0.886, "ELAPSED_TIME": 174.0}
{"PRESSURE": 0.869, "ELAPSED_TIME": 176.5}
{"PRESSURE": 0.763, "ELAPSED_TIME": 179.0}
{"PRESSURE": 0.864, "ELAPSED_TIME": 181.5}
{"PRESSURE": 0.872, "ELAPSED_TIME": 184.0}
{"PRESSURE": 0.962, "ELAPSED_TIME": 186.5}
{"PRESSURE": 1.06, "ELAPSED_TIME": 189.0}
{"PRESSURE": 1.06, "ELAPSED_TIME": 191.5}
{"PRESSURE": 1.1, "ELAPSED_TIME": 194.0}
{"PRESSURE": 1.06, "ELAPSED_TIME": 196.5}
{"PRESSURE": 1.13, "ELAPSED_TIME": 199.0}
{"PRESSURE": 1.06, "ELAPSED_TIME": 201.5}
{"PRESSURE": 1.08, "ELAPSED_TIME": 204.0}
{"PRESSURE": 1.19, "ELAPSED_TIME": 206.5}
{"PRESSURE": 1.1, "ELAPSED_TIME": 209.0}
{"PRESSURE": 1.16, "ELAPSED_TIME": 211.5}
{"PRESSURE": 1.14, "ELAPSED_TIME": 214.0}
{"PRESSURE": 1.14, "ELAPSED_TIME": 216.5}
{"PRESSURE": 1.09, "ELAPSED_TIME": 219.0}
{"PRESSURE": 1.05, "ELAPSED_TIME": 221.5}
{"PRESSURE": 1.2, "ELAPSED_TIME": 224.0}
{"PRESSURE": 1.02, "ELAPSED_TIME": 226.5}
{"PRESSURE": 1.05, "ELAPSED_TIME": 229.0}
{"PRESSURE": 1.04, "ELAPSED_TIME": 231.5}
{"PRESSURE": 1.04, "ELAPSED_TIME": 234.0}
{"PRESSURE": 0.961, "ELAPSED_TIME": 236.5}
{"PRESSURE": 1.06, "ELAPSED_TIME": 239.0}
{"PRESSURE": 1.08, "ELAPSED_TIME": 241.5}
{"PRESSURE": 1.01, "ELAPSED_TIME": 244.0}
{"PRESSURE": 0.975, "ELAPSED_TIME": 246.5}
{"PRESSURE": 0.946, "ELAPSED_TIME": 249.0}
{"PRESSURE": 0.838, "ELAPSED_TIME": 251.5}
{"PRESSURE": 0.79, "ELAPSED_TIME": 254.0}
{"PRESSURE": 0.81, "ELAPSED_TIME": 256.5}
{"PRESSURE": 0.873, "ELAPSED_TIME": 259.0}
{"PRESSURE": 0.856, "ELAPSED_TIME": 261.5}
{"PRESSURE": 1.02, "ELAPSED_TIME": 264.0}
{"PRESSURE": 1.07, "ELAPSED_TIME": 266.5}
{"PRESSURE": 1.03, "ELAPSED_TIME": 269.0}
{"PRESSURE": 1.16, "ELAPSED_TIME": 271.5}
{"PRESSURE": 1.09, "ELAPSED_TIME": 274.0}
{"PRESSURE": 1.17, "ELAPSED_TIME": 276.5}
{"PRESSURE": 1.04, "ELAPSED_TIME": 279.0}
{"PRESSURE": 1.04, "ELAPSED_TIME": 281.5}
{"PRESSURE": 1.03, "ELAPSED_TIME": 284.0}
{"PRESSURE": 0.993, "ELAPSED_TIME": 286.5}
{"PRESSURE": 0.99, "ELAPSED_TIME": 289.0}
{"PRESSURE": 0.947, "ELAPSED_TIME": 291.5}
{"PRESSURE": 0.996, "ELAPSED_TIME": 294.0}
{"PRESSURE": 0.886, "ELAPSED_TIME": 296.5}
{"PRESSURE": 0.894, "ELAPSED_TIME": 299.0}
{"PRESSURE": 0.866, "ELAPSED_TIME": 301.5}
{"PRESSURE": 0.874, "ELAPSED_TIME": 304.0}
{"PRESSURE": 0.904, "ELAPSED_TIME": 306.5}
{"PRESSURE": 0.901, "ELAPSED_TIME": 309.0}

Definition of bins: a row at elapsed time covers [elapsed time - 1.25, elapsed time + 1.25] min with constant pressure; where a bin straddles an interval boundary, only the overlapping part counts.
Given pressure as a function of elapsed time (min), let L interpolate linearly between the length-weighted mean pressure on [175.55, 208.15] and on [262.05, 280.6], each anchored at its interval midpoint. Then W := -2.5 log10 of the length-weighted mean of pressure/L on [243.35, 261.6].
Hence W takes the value 0.19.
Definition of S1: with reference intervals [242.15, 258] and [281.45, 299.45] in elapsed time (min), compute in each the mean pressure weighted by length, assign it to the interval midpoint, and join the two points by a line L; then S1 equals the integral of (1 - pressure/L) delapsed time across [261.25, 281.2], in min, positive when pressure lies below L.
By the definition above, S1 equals -2.7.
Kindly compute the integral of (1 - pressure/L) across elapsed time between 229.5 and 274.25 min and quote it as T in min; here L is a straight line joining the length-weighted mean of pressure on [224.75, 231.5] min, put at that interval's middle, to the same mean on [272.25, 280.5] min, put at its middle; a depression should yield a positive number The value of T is 4.0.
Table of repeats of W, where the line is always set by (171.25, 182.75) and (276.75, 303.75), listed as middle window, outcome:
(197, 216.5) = -0.24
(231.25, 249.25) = -0.10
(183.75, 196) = -0.16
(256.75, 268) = 0.00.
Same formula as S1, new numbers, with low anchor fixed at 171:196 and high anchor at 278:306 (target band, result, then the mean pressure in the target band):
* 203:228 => -4.4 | 1.12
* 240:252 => -0.3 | 0.98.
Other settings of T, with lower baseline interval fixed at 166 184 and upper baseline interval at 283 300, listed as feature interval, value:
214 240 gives -3.6 min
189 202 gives -2.1 min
